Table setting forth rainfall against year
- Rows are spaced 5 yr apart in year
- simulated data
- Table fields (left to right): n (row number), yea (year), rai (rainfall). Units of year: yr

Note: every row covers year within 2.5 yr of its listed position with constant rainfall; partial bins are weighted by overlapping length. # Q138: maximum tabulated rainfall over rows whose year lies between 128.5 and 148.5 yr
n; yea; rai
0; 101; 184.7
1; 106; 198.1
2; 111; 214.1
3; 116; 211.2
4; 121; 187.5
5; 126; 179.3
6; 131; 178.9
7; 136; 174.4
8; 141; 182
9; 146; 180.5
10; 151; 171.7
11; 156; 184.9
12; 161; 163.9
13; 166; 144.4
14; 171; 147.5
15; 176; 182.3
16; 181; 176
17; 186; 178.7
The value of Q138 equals 182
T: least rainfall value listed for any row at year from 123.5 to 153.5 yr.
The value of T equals 171.7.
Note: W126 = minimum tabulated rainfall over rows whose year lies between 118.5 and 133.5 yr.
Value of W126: 178.9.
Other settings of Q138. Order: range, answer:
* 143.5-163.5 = 184.9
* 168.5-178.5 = 182.3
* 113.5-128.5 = 211.2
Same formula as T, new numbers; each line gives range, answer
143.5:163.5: 163.9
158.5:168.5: 144.4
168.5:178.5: 147.5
